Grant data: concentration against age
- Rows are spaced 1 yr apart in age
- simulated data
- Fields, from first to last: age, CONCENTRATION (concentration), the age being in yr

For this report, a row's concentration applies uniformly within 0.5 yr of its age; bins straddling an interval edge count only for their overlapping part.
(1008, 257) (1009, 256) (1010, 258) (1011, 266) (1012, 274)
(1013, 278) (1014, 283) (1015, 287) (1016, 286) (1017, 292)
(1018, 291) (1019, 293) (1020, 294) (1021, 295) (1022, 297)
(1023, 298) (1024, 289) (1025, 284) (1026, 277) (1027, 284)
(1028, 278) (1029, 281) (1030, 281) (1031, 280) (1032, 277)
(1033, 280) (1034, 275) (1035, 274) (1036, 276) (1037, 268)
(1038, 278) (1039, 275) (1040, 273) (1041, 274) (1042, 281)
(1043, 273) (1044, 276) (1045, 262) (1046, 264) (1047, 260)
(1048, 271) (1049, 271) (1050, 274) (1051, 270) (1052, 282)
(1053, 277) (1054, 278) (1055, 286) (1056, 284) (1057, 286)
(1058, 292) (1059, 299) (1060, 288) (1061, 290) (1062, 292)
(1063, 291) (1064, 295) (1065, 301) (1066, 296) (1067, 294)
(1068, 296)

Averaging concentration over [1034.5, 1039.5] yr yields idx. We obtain 274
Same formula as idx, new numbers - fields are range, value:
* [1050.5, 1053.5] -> 276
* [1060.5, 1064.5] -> 292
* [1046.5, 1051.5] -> 269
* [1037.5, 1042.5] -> 276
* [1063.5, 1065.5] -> 298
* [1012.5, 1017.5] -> 285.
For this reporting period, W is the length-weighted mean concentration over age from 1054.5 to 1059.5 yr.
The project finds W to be 289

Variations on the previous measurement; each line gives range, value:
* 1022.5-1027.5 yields 286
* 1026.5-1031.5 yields 281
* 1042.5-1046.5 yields 269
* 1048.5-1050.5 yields 272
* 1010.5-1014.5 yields 275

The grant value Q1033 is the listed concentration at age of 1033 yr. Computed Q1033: 280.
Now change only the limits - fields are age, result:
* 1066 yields 296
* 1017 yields 292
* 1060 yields 288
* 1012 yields 274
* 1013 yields 278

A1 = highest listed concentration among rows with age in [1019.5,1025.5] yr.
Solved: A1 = 298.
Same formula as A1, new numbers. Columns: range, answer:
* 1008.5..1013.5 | 278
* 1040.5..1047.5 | 281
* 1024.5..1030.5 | 284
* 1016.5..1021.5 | 295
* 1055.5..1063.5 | 299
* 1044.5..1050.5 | 274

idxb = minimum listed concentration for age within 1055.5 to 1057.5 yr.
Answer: 284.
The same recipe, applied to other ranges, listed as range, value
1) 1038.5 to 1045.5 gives 262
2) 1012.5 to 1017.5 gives 278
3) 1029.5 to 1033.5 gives 277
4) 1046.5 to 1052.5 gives 260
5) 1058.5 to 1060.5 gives 288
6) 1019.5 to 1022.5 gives 294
